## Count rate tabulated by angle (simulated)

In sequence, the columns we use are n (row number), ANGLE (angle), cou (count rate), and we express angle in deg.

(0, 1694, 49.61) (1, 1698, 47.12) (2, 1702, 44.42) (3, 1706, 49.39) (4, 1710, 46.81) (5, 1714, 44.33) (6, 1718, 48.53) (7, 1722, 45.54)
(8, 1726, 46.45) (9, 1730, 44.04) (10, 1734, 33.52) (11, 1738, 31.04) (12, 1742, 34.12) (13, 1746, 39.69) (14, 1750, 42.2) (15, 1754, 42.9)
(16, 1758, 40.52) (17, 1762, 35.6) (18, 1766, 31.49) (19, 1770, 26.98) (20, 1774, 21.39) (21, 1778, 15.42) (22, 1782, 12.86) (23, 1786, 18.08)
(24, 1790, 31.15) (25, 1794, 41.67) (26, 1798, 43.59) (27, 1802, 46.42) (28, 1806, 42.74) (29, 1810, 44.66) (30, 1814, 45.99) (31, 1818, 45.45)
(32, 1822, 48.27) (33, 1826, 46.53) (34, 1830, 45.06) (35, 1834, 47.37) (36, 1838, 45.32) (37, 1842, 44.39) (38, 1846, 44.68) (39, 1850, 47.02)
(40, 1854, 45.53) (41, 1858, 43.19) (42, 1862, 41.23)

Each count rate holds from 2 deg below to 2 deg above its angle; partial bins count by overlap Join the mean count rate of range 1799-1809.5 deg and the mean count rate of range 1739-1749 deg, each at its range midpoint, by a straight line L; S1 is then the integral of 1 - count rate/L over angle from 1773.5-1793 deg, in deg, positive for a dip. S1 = 9.9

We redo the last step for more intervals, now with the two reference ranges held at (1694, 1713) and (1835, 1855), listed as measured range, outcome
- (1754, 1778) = 8.0 deg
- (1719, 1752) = 4.9 deg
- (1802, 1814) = 0.4 deg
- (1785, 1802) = 3.7 deg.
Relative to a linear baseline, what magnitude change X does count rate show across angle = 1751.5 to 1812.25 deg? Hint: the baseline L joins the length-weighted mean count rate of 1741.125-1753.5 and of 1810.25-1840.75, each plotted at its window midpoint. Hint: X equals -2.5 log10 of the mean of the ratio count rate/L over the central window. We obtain 0.27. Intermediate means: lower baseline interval 39.6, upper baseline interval 46.1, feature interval 33.2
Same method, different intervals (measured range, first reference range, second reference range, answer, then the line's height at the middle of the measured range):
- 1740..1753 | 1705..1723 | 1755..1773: -0.03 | 38.2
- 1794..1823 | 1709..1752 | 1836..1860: -0.03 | 43.8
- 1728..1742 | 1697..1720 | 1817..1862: 0.28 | 46.5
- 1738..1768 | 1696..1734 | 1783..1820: 0.14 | 42.8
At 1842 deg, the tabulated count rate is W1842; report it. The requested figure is 44.39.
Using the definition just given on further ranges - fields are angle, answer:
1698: 47.12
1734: 33.52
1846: 44.68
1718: 48.53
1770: 26.98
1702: 44.42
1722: 45.54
